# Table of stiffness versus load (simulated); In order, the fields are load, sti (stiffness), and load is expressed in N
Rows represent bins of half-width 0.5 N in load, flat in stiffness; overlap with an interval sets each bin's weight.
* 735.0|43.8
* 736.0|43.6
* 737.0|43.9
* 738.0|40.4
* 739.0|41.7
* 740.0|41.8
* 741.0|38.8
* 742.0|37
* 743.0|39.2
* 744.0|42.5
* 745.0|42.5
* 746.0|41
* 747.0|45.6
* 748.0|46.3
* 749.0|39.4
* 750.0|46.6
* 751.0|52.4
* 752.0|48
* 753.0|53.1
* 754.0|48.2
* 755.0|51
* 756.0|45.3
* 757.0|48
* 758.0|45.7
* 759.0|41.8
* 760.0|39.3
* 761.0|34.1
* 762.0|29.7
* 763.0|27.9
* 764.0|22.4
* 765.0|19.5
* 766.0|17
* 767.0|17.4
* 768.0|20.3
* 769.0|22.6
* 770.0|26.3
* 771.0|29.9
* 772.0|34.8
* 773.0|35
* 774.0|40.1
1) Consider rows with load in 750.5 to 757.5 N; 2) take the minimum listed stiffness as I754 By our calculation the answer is 45.3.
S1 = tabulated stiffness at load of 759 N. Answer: 41.8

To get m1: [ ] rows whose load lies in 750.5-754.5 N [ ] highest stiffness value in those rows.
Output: 53.1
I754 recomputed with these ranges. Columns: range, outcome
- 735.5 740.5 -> 40.4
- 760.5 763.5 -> 27.9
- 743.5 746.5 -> 41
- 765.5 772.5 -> 17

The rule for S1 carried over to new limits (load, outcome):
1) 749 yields 39.4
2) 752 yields 48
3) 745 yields 42.5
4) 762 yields 29.7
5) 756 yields 45.3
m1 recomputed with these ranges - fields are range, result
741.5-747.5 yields 45.6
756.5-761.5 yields 48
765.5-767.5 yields 17.4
